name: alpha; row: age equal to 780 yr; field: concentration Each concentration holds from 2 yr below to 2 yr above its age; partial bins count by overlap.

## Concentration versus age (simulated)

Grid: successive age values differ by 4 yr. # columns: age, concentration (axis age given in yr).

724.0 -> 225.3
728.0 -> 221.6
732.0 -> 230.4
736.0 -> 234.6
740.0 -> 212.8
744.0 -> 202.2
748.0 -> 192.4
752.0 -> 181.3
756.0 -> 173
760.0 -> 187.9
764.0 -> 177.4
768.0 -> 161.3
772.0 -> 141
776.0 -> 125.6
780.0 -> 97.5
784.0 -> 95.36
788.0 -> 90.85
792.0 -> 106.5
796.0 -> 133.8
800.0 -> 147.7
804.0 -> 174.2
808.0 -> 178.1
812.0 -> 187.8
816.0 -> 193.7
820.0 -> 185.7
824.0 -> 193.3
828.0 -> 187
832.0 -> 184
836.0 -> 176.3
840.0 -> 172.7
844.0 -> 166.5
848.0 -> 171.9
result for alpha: 97.5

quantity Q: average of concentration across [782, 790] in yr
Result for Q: 93.1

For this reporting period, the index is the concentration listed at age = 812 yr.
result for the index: 187.8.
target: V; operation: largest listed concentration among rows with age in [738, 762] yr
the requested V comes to 212.8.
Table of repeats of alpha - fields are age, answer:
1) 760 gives 187.9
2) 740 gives 212.8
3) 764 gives 177.4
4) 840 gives 172.7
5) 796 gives 133.8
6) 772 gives 141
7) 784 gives 95.36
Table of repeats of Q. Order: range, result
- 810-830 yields 190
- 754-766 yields 179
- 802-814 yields 180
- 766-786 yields 124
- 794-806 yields 152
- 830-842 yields 178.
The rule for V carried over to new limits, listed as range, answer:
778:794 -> 106.5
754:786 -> 187.9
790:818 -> 193.7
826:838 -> 187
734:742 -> 234.6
